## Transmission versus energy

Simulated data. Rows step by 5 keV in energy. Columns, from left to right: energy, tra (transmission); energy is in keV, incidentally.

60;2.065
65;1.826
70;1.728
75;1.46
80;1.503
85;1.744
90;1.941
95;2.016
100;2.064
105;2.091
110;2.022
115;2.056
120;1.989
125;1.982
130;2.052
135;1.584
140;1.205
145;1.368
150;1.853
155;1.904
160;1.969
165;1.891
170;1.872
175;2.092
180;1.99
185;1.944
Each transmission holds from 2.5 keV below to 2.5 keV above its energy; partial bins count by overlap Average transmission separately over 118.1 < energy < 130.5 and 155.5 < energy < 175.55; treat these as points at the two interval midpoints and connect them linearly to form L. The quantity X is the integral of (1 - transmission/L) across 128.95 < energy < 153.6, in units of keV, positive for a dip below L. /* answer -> 4.7 keV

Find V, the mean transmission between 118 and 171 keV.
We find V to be 1.78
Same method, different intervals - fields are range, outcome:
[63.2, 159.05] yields 1.81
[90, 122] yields 2.03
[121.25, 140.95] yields 1.76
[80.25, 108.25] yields 1.93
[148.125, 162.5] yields 1.91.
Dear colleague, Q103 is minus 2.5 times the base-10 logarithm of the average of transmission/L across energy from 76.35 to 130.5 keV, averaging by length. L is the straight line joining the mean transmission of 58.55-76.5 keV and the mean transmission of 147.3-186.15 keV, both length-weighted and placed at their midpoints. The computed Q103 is -0.06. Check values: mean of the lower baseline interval 1.77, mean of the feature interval 1.94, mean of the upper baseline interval 1.94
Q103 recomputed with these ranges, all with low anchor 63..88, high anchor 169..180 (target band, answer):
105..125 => -0.134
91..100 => -0.170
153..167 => 0.014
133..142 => 0.318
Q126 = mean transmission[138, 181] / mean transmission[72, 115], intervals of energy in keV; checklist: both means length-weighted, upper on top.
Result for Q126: 1.0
